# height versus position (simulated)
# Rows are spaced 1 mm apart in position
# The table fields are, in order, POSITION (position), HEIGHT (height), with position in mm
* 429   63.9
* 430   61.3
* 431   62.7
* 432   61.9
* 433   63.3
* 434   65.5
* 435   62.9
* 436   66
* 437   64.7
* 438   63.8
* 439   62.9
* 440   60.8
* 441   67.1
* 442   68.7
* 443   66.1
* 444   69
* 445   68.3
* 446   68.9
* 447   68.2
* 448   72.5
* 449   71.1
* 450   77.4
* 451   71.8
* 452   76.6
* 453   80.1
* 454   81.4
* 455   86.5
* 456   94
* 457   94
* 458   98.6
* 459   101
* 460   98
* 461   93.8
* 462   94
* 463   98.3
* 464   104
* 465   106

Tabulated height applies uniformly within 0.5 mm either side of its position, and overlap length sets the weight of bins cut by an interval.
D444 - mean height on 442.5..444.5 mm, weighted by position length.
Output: 67.5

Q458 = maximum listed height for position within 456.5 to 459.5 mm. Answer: 101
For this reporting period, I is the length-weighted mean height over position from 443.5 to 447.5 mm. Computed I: 68.6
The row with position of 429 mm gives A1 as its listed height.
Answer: 63.9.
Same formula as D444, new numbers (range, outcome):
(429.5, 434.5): 62.9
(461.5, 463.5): 96.2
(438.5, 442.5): 64.9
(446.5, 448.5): 70.3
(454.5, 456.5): 90.2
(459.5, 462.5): 95.3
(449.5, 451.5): 74.6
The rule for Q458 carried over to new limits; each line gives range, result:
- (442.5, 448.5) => 72.5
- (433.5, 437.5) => 66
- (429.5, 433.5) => 63.3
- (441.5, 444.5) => 69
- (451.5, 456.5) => 94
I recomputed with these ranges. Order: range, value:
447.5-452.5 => 73.9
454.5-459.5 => 94.8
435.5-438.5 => 64.8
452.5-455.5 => 82.7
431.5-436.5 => 63.9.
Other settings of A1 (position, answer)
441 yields 67.1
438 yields 63.8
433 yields 63.3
